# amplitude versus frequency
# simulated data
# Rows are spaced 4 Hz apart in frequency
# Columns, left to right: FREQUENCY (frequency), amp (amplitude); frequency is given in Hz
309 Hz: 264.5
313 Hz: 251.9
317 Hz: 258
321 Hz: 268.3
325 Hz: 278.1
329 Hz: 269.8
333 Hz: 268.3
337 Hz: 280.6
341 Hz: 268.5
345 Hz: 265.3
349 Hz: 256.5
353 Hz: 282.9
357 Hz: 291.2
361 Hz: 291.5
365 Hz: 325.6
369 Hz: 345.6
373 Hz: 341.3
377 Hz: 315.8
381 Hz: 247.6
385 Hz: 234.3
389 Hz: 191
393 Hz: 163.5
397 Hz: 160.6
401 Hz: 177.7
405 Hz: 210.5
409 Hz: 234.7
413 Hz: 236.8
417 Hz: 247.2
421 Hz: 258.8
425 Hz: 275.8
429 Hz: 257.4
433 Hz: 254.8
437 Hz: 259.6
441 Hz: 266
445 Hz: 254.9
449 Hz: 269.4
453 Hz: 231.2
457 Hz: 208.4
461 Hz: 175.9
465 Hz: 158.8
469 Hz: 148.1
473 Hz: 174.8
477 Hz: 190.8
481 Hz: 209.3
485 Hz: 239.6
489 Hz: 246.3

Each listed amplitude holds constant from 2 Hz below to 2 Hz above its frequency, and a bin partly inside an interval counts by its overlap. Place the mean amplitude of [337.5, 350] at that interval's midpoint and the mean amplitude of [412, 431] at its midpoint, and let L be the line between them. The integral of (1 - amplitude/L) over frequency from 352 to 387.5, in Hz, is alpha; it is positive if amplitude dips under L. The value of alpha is -4.5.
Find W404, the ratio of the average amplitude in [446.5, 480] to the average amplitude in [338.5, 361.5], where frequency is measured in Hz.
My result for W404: 0.71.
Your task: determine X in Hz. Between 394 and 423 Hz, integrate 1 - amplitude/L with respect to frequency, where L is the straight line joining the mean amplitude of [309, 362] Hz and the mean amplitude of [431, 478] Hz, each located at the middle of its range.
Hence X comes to 2.5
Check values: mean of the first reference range 271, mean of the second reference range 217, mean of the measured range 216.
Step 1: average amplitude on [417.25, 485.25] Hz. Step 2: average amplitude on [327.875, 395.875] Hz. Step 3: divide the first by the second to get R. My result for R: 0.8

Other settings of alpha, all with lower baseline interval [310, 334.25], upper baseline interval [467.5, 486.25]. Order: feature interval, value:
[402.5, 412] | 0.1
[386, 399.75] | 3.3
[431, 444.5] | -3.2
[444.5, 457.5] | -2.5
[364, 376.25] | -4.7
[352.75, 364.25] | -2.1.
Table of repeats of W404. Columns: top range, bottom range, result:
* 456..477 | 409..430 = 0.68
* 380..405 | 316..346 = 0.72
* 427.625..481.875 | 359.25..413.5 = 0.88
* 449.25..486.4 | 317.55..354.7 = 0.72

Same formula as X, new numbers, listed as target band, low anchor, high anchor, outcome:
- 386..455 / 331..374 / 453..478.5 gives -3.7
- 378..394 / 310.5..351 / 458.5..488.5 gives 1.2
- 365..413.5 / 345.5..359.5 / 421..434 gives 5.0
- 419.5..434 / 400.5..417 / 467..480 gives -3.7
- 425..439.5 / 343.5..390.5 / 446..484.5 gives -2.1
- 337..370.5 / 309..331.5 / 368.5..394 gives -3.3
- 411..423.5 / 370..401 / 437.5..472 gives -1.2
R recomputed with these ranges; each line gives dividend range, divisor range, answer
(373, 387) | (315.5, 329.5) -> 1.03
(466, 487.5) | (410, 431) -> 0.76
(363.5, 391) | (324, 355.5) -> 1.05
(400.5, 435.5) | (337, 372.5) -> 0.83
